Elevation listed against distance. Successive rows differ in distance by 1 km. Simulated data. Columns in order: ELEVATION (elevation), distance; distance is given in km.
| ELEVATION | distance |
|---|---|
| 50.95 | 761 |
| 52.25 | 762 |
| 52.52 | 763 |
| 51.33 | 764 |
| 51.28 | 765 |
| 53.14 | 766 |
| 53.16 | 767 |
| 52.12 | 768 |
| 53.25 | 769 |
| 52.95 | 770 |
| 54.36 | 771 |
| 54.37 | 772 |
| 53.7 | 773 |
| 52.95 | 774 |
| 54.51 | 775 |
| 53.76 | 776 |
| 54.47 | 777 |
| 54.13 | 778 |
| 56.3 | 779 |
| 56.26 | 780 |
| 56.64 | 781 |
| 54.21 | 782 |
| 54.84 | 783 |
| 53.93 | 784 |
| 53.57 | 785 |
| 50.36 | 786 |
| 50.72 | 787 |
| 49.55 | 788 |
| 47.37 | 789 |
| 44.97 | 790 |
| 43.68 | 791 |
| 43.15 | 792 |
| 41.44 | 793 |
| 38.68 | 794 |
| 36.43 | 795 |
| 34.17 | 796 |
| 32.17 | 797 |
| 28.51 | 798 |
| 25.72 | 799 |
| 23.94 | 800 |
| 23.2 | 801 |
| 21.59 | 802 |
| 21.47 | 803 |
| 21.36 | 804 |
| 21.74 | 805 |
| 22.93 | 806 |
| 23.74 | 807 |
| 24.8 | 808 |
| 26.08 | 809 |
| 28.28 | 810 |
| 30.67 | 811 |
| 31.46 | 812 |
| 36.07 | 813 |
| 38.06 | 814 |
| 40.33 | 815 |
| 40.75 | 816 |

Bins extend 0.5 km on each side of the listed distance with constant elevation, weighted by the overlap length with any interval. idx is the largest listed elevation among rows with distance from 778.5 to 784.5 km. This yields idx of 56.64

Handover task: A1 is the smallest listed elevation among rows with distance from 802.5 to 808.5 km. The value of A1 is 21.36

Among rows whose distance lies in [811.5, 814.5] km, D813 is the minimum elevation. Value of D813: 31.46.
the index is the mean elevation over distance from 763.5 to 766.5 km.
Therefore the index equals 51.9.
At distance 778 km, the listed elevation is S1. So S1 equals 54.13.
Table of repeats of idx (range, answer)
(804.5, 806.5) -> 22.93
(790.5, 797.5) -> 43.68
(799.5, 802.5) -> 23.94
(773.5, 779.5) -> 56.3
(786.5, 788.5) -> 50.72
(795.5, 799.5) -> 34.17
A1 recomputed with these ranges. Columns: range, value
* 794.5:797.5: 32.17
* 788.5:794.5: 38.68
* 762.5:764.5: 51.33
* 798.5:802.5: 21.59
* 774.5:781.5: 53.76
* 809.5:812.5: 28.28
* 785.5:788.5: 49.55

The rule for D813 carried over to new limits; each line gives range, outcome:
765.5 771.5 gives 52.12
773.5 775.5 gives 52.95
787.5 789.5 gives 47.37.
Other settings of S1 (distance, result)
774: 52.95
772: 54.37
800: 23.94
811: 30.67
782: 54.21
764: 51.33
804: 21.36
